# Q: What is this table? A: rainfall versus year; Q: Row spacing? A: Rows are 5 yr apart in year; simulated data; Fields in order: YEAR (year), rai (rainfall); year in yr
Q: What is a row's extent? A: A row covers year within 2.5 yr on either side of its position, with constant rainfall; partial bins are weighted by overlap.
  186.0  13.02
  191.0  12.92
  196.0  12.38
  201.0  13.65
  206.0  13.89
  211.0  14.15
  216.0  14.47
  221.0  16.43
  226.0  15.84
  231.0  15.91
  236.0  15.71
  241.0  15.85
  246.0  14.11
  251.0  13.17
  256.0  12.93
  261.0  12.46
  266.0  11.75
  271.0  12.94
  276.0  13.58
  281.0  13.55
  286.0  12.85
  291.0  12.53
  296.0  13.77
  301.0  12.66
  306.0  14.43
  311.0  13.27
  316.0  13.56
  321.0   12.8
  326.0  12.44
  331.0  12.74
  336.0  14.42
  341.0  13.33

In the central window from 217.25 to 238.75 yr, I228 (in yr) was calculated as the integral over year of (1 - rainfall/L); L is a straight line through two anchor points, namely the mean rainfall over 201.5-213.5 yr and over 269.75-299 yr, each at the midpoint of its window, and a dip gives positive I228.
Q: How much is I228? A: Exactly -3.3 yr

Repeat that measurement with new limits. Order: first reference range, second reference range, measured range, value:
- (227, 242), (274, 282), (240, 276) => 3.4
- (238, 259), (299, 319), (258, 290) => 2.2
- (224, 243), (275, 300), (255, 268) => 1.9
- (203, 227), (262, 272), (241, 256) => -0.8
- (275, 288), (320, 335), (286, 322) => -0.6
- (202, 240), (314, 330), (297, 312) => -0.2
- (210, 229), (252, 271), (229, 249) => -1.9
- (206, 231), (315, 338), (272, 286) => 0.7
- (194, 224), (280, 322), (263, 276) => 1.0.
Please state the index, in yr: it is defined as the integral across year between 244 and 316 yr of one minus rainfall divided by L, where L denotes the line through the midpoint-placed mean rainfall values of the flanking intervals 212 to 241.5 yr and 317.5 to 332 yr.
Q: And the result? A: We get 4.4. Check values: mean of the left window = 15.6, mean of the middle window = 13.2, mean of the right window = 12.7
